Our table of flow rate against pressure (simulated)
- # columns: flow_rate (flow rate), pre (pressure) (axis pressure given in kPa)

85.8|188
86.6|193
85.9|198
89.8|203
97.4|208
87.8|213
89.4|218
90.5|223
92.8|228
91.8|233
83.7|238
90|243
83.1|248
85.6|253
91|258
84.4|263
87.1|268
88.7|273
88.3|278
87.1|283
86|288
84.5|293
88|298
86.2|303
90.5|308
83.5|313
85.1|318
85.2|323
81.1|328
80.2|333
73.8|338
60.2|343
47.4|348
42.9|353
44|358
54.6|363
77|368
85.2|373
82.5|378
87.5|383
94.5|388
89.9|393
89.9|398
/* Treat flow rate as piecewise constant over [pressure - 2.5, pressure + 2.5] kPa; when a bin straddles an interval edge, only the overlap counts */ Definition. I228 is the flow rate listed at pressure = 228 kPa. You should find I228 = 92.8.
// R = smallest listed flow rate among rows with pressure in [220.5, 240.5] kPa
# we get 83.7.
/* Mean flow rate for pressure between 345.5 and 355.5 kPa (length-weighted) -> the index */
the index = 45.1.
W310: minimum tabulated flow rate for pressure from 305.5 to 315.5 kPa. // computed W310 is 83.5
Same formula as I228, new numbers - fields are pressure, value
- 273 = 88.7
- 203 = 89.8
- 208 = 97.4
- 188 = 85.8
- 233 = 91.8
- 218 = 89.4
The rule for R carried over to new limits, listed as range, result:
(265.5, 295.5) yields 84.5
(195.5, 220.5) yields 85.9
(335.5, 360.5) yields 42.9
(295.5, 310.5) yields 86.2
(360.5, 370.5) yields 54.6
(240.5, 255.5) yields 83.1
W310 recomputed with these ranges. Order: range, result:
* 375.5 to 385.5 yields 82.5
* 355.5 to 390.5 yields 44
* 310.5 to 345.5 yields 60.2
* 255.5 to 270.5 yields 84.4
